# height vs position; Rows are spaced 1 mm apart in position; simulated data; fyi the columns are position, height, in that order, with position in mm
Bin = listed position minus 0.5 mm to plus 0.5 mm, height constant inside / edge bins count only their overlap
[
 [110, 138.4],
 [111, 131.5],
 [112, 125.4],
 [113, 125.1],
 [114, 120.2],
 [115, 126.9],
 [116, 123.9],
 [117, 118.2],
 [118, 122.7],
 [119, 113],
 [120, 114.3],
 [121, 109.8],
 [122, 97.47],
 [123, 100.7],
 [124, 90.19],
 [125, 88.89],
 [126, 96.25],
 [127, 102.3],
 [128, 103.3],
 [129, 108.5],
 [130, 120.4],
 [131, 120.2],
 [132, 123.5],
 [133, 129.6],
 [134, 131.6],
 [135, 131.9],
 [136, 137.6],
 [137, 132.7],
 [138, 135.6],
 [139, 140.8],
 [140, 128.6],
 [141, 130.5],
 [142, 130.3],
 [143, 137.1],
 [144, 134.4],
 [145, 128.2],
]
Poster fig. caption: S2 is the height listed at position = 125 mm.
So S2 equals 88.89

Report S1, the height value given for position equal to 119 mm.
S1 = 113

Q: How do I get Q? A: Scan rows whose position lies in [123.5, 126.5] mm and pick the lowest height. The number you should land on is 88.89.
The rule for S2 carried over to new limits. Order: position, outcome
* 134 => 131.6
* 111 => 131.5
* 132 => 123.5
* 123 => 100.7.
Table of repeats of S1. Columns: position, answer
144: 134.4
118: 122.7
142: 130.3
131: 120.2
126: 96.25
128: 103.3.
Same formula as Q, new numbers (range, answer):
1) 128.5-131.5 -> 108.5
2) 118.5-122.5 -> 97.47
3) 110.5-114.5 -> 120.2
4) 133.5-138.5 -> 131.6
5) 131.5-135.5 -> 123.5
